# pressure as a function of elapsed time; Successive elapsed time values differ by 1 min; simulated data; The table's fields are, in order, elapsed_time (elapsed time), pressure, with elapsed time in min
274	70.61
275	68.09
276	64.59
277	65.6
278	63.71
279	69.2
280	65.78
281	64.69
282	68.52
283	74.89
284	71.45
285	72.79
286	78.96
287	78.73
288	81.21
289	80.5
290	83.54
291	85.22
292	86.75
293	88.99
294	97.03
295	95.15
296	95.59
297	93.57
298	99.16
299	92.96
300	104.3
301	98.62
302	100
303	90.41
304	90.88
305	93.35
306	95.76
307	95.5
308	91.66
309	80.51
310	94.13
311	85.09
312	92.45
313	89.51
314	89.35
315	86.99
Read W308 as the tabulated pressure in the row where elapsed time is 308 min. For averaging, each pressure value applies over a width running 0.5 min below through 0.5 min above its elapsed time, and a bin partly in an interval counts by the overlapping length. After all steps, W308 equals 91.66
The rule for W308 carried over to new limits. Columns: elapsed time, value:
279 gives 69.2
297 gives 93.57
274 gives 70.61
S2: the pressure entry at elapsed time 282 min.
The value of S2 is 68.52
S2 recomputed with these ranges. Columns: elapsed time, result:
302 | 100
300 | 104.3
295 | 95.15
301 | 98.62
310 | 94.13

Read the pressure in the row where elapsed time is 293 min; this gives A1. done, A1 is 88.99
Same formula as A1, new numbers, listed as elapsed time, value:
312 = 92.45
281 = 64.69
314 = 89.35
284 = 71.45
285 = 72.79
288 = 81.21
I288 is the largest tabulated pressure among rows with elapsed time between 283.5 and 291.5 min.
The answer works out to 85.22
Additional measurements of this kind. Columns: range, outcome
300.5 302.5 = 100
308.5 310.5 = 94.13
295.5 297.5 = 95.59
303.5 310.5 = 95.76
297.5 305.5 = 104.3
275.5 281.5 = 69.2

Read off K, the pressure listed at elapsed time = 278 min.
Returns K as 63.71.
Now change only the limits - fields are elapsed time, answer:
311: 85.09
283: 74.89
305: 93.35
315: 86.99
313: 89.51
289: 80.5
